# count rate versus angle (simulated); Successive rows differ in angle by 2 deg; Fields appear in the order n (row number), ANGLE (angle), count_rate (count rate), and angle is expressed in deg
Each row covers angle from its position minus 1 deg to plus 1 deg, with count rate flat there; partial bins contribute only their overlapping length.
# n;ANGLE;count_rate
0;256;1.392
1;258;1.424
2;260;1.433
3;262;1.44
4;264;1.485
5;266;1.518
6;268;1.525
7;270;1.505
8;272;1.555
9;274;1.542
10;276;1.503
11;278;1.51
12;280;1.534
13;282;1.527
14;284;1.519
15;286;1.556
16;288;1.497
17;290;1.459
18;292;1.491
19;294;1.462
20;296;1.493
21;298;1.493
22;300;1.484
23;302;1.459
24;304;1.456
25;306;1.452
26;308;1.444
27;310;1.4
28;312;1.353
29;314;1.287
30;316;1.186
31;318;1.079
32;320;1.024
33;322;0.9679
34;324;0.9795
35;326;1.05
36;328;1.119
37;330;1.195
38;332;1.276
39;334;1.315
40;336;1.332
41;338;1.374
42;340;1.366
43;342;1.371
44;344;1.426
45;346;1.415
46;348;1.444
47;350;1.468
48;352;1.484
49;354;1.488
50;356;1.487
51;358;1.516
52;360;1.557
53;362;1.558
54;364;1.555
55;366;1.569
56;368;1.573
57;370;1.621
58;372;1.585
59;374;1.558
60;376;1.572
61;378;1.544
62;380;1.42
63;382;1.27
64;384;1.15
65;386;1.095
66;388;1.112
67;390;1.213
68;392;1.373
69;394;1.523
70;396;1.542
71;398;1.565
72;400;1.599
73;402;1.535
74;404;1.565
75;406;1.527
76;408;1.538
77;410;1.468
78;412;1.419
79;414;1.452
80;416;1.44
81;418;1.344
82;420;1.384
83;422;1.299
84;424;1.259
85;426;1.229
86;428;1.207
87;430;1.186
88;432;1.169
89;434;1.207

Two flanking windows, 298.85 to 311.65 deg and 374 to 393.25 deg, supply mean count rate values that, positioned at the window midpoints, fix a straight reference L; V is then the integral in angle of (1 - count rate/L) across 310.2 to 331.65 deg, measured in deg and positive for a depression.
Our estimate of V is 4.3 deg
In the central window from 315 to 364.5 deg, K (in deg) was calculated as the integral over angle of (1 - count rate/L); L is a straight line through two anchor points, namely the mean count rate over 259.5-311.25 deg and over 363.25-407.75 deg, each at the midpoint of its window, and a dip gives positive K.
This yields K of 5.2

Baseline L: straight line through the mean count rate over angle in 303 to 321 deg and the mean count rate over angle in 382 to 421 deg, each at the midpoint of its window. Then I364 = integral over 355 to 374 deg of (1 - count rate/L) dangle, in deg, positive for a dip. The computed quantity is -2.7 deg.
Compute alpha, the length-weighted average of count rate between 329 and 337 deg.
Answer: 1.28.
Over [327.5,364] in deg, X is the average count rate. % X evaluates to 1.41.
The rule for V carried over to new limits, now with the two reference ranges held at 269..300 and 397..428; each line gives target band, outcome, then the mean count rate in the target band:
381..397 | 1.8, 1.28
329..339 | 1.2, 1.3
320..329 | 2.8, 1.03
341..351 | 0.3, 1.42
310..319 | 1.5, 1.25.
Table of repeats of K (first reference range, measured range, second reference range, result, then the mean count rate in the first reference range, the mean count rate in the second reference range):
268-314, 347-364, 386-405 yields -0.63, 1.48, 1.43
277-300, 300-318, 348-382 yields 1.67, 1.5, 1.52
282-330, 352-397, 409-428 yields -3.36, 1.34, 1.36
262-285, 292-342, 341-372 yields 7.00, 1.52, 1.5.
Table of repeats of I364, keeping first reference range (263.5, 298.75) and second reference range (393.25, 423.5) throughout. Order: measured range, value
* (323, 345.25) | 3.56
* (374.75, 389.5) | 1.72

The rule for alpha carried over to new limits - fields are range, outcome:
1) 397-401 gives 1.58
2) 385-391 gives 1.14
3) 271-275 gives 1.55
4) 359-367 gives 1.56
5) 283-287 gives 1.54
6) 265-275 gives 1.53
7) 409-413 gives 1.44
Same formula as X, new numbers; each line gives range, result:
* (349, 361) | 1.5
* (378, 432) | 1.37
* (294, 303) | 1.48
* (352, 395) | 1.45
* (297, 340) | 1.27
